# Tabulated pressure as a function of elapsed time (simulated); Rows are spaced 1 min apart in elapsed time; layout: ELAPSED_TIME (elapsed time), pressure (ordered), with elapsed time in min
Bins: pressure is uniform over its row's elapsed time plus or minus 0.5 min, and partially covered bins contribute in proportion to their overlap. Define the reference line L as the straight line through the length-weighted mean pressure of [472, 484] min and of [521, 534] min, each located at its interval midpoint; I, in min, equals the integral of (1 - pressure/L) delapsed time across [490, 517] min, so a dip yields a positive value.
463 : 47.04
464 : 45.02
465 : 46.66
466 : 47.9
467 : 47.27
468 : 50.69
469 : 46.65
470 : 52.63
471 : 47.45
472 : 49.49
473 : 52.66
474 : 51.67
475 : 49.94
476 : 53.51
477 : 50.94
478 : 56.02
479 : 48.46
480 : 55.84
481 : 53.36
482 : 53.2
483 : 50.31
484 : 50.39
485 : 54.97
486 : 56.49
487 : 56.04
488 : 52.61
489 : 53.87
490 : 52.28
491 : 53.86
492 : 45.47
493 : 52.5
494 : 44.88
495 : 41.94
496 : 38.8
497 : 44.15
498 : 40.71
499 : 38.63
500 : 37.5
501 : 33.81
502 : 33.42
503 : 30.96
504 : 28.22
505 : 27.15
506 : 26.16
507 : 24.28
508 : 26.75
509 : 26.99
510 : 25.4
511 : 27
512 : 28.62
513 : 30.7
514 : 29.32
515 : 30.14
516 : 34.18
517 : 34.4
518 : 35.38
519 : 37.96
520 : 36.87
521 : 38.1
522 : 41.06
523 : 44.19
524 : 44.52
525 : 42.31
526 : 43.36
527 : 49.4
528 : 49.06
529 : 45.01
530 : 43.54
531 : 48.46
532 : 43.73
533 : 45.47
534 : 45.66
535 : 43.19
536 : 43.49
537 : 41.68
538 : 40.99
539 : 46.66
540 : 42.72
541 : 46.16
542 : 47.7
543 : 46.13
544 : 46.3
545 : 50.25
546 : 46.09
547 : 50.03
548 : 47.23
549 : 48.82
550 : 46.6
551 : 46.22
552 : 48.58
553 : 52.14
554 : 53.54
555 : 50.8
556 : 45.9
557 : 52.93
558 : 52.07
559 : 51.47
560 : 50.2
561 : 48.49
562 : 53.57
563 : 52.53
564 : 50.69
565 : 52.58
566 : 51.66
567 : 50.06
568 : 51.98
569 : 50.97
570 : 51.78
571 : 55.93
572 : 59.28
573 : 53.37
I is 7.5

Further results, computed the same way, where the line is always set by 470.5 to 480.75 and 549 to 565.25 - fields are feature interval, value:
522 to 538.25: 2.00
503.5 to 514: 4.91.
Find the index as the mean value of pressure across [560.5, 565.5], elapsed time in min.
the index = 51.6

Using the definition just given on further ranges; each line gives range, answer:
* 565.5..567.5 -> 50.9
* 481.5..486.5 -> 53.1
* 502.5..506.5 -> 28.1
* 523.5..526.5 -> 43.4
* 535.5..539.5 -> 43.2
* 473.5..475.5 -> 50.8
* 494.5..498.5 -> 41.4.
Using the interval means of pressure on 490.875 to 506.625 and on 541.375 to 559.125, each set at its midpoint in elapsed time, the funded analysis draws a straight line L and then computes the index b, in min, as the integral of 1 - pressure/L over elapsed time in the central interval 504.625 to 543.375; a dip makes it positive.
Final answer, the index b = 4.6 min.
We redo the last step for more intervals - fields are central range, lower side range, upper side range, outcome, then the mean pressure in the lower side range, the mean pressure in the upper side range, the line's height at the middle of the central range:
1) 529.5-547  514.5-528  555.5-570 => -0.37 min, 39.7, 51.1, 44.4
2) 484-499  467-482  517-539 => -0.05 min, 51.3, 42.9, 48.6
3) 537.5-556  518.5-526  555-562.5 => -0.03 min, 40.9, 50.7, 47.5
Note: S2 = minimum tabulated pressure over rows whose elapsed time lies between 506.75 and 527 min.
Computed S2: 24.28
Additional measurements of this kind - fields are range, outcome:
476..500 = 37.5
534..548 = 40.99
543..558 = 45.9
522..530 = 41.06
